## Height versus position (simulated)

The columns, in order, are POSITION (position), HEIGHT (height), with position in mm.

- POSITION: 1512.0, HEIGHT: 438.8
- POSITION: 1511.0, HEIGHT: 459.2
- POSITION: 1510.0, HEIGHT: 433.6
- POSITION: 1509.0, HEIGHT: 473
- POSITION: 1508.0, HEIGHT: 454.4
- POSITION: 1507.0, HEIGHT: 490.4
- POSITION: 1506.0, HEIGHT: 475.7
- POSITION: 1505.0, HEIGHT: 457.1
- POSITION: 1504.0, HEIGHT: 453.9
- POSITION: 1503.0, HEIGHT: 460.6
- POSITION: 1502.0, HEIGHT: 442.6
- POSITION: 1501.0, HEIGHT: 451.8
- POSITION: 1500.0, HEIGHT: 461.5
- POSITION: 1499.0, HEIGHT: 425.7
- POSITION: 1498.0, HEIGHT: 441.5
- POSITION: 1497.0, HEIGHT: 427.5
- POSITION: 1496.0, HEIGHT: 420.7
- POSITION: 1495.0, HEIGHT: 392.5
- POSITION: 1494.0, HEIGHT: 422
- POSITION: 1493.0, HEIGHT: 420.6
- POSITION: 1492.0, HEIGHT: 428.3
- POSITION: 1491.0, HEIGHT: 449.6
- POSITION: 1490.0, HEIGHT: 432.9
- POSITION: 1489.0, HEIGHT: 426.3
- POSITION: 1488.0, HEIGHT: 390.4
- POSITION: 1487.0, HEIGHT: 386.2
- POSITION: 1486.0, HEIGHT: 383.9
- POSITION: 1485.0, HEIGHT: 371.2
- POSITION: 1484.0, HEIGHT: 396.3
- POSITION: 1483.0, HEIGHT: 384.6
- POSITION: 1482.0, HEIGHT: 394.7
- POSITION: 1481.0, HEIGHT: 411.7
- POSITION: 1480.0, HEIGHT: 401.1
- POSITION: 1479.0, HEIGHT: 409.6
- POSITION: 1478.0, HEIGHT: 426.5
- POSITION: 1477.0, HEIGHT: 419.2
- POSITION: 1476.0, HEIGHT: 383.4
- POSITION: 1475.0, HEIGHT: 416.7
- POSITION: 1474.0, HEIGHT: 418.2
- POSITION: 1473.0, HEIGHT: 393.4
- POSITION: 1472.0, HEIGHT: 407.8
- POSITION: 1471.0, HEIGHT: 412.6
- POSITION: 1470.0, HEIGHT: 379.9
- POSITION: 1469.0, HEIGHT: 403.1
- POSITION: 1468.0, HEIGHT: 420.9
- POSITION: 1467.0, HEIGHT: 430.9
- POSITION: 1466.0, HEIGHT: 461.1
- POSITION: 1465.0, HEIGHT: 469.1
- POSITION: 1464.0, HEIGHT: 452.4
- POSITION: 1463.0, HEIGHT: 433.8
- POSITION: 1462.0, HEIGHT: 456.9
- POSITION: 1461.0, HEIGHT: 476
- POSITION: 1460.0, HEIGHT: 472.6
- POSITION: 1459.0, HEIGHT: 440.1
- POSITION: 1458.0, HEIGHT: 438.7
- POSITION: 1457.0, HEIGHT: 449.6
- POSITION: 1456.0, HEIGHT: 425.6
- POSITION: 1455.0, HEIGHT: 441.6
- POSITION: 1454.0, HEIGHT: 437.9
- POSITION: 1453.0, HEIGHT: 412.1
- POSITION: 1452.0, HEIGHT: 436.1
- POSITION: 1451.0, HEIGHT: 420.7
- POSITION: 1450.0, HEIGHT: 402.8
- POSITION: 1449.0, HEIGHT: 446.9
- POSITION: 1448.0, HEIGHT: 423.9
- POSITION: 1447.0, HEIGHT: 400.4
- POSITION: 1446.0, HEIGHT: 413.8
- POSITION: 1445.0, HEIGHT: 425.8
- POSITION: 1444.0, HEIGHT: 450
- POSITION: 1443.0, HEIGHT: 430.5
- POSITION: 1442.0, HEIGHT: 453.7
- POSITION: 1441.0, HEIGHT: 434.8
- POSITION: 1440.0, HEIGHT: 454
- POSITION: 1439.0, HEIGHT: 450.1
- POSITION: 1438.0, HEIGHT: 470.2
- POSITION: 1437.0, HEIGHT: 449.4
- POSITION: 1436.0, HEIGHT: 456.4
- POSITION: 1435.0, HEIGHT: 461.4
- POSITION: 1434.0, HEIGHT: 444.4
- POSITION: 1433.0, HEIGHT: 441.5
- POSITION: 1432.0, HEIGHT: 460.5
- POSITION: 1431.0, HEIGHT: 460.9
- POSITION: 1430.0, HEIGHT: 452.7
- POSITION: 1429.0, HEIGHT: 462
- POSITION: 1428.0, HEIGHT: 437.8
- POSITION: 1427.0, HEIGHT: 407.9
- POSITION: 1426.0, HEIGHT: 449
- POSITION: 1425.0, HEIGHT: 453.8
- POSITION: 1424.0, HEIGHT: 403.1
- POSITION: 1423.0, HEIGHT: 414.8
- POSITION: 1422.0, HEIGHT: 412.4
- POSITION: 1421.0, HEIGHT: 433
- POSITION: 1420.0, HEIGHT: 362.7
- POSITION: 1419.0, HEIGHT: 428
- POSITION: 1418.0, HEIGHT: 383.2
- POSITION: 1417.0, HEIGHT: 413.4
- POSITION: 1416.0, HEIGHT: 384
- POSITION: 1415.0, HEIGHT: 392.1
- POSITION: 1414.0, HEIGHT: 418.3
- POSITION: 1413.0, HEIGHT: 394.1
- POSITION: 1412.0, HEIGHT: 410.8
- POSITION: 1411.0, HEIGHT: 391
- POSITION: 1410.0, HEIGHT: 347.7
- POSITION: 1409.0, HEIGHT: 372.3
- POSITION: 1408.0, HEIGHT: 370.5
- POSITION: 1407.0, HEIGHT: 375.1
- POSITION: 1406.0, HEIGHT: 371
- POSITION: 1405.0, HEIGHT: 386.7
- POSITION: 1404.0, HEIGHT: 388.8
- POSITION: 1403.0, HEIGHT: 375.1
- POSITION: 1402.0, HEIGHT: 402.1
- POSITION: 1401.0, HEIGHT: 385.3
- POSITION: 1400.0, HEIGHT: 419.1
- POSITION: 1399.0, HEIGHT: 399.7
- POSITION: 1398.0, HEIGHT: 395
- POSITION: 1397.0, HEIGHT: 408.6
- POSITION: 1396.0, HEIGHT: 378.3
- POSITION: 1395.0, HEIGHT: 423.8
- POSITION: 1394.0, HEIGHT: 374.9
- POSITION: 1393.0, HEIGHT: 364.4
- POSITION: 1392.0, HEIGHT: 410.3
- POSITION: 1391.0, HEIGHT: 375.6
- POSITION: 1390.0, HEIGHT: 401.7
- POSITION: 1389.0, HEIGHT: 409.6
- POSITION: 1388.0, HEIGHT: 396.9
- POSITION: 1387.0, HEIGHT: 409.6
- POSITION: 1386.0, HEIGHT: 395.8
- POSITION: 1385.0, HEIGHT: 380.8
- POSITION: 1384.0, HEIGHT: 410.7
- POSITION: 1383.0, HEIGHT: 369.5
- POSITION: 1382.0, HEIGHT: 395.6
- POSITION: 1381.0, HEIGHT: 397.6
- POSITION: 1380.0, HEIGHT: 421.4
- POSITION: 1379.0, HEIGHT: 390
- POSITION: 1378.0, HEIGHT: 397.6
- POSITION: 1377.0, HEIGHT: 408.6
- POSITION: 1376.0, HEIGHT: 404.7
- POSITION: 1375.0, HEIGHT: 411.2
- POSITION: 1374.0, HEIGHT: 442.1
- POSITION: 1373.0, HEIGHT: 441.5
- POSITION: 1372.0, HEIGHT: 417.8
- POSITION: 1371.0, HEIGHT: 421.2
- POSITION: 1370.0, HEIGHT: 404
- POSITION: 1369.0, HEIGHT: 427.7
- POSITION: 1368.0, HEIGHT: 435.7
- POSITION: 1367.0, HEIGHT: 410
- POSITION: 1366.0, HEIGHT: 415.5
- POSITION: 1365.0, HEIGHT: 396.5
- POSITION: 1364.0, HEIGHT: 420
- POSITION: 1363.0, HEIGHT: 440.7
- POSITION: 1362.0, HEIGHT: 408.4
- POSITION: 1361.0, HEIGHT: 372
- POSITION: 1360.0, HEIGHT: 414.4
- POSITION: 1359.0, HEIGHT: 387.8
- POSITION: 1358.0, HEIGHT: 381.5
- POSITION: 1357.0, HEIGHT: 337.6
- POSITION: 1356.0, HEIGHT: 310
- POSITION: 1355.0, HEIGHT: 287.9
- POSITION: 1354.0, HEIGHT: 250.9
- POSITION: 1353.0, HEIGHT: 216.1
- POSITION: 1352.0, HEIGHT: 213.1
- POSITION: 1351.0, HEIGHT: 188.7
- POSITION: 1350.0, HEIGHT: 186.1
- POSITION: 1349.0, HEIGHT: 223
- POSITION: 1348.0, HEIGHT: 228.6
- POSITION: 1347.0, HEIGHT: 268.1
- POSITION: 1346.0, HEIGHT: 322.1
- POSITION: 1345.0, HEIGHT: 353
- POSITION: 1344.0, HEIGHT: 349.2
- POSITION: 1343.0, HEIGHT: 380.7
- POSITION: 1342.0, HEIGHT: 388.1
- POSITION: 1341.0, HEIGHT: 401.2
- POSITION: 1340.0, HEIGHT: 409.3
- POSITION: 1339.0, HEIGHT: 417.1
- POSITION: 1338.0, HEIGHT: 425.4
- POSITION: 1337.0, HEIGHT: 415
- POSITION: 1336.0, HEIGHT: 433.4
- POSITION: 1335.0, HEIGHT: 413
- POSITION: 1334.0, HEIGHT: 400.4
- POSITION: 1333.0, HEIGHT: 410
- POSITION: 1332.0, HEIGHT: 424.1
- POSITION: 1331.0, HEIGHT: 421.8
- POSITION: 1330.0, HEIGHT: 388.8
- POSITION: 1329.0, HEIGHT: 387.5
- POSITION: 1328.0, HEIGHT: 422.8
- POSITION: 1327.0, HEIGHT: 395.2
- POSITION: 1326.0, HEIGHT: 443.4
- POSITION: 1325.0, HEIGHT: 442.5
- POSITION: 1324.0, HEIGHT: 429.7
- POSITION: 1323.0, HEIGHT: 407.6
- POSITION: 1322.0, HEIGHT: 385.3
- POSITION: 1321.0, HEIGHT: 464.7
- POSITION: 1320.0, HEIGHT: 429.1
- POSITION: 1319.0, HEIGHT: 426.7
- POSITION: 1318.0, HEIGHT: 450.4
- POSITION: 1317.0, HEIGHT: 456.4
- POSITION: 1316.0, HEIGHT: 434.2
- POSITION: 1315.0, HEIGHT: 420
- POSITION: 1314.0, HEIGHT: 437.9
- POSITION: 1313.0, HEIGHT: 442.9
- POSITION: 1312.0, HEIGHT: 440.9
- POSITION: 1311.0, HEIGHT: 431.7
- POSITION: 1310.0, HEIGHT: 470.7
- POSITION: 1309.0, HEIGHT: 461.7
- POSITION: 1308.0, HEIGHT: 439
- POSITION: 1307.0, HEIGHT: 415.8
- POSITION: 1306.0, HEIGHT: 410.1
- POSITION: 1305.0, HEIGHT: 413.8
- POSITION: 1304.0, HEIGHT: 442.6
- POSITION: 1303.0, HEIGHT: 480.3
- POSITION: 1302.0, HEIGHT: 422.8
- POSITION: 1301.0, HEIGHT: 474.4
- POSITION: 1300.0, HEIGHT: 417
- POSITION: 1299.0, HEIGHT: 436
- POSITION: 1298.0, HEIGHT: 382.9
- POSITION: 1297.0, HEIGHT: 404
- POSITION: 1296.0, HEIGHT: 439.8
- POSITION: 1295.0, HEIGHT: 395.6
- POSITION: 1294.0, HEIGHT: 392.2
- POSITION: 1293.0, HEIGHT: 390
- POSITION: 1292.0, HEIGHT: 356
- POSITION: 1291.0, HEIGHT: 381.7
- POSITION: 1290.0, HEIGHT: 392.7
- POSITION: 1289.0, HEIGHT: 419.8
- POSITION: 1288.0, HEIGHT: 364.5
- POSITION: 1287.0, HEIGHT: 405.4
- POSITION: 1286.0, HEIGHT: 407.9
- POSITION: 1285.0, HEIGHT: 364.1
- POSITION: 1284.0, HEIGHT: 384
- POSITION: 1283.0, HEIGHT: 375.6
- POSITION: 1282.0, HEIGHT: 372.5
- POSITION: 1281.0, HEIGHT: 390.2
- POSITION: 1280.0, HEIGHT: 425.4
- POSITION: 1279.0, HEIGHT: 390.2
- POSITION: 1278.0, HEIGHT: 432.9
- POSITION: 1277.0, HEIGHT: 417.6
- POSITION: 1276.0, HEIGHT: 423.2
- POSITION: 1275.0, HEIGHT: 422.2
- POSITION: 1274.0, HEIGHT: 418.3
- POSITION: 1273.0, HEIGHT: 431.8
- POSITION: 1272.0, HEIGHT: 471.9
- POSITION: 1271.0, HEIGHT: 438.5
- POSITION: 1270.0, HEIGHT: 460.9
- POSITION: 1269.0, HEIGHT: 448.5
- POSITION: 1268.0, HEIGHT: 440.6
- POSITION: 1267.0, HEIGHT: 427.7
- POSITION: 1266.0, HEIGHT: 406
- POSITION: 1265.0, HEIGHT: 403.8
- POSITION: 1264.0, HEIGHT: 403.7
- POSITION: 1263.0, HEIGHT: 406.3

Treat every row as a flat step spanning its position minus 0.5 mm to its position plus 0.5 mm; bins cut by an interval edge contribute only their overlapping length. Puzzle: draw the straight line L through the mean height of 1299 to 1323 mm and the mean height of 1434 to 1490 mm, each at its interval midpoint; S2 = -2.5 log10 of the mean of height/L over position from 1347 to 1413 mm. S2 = 0.154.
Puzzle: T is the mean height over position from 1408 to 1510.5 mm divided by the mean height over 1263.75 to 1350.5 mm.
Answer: 1.05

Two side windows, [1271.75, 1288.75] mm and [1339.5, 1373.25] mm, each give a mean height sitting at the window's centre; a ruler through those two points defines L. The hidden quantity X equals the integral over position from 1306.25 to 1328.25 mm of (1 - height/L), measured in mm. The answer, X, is -3.2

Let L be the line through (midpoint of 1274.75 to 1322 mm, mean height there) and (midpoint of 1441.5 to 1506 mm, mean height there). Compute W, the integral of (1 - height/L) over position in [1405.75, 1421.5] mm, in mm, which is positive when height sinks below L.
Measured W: 1.2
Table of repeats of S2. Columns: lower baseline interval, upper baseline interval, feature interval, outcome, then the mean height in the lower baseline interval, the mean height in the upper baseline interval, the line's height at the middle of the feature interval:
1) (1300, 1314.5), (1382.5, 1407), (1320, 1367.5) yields 0.15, 441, 393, 421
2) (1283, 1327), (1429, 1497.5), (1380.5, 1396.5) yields 0.08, 420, 428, 424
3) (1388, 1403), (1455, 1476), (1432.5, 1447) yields -0.06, 396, 432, 419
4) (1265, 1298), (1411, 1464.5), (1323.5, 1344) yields 0.01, 409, 432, 417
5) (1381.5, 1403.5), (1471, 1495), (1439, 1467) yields -0.09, 395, 407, 403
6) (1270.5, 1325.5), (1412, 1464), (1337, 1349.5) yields 0.21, 420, 433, 424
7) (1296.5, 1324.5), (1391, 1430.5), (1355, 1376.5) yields 0.04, 433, 401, 415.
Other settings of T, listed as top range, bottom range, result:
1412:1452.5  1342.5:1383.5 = 1.19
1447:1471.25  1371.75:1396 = 1.08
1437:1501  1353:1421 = 1.09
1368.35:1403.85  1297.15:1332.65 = 0.94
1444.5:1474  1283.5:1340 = 1.03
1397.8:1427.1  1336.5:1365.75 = 1.18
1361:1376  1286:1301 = 1.04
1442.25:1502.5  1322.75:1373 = 1.14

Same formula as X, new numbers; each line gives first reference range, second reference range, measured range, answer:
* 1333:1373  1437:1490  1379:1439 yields -2.3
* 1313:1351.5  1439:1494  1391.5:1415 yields 1.0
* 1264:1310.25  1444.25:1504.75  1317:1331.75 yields -0.2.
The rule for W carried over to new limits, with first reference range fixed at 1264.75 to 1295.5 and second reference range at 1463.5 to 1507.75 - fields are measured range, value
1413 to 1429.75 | 0.10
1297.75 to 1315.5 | -1.14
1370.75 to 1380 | 0.00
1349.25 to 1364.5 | 3.48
